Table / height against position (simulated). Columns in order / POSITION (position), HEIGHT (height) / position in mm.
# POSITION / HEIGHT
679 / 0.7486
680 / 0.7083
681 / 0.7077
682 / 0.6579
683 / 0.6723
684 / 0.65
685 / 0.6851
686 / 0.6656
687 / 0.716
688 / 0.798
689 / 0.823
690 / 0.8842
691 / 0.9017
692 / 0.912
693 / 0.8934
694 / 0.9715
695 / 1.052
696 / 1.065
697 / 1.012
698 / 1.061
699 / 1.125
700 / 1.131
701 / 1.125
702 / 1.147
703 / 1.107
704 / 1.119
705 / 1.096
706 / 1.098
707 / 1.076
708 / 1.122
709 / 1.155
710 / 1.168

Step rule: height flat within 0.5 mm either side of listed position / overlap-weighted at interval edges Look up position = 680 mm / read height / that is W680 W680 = 0.7083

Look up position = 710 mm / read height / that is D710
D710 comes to 1.168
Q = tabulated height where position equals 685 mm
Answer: 0.6851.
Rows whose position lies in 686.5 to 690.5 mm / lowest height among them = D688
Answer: 0.716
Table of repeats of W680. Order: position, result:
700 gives 1.131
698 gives 1.061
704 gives 1.119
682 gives 0.6579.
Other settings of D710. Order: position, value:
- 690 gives 0.8842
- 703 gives 1.107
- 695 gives 1.052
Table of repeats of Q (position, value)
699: 1.125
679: 0.7486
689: 0.823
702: 1.147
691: 0.9017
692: 0.912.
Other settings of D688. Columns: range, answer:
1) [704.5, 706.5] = 1.096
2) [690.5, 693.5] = 0.8934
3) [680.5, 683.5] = 0.6579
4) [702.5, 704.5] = 1.107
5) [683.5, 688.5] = 0.65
